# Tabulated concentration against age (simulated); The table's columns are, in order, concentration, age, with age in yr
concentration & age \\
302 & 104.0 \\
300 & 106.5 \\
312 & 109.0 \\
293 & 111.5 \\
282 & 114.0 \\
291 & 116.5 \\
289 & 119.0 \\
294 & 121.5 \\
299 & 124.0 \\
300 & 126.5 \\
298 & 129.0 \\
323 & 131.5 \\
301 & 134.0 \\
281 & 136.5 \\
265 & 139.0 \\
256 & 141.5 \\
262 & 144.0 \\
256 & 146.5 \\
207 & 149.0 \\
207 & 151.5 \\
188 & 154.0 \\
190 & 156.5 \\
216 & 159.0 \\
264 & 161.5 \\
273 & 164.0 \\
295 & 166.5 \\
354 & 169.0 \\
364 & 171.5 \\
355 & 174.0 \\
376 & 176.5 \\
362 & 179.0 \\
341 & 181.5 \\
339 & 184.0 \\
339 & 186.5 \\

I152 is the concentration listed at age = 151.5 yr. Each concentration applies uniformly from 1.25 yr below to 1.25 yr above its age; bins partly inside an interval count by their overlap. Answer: 207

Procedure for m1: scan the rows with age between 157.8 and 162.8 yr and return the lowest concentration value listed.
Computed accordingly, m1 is 216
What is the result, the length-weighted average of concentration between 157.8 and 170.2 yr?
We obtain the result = 280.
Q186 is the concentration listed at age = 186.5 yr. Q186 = 339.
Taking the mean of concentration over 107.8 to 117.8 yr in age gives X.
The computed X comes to 294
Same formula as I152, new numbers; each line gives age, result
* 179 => 362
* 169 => 354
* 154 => 188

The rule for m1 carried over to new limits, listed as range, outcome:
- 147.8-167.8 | 188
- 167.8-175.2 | 354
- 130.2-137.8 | 281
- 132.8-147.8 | 256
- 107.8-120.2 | 282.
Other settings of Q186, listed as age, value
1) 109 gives 312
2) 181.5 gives 341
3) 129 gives 298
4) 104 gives 302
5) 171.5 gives 364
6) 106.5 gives 300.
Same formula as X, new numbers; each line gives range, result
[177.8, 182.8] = 351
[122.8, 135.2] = 304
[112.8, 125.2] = 291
